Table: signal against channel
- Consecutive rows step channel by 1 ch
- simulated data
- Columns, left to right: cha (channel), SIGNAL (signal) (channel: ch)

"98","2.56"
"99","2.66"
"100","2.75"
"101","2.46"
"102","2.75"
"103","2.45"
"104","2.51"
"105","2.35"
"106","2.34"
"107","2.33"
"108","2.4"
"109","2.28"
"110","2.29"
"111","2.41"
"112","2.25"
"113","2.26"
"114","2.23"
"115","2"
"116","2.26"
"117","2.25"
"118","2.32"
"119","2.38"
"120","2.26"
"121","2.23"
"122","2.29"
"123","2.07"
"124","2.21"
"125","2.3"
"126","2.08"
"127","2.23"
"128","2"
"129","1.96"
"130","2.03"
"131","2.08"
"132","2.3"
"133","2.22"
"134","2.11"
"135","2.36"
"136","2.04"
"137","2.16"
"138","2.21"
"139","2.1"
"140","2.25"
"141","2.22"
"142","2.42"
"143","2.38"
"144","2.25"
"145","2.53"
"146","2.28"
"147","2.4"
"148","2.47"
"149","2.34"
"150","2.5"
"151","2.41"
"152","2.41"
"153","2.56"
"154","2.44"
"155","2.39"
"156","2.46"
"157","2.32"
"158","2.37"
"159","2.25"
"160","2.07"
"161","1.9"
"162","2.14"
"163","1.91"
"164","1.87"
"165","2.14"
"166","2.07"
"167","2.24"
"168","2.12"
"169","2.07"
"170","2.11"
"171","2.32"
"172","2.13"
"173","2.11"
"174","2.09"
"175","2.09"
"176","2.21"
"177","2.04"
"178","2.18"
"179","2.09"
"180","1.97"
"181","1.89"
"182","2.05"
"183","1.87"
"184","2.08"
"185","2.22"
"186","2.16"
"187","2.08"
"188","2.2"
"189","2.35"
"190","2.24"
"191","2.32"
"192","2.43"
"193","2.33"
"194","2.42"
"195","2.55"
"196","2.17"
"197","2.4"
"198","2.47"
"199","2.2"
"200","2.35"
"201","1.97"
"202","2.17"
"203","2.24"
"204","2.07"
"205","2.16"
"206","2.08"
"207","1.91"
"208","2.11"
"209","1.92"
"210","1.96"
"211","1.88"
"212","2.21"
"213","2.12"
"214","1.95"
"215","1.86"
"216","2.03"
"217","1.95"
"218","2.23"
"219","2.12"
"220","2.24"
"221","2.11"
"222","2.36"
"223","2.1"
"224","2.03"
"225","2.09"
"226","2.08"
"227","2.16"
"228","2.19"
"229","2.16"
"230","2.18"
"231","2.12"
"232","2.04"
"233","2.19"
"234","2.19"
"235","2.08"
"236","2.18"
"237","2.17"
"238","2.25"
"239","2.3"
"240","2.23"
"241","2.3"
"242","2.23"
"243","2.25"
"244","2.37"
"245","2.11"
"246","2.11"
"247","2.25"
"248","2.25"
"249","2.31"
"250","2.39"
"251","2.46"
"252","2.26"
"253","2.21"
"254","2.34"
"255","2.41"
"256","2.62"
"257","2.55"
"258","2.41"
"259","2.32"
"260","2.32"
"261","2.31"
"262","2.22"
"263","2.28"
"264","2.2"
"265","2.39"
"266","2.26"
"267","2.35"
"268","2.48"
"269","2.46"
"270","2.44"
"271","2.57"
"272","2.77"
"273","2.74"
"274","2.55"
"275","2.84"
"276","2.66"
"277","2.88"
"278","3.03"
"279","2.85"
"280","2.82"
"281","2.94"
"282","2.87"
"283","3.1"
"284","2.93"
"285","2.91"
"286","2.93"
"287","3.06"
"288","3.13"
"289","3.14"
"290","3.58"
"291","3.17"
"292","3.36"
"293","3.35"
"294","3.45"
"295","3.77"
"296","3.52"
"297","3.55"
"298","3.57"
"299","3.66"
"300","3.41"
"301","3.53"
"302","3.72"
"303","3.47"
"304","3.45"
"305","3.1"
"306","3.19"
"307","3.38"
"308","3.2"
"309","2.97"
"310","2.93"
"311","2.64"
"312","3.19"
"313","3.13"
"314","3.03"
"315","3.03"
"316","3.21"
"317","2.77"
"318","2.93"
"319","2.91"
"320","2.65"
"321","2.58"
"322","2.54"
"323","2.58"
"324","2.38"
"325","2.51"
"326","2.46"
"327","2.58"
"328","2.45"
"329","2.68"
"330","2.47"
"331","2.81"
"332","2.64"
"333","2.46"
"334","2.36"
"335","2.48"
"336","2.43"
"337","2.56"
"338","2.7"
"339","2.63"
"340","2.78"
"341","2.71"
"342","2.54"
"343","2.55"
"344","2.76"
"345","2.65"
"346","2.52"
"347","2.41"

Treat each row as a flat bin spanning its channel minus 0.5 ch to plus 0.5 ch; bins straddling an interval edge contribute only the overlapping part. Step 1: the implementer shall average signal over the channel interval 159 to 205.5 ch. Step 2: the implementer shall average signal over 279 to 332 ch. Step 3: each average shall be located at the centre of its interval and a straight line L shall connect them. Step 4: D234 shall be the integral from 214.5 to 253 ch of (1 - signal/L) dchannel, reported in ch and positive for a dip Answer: 5.3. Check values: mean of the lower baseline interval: 2.16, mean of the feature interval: 2.18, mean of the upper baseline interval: 3.05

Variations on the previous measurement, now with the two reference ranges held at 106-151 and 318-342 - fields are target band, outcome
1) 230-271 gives 2.72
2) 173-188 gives 1.67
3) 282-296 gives -3.89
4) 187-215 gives 2.21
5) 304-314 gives -2.14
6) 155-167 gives 0.80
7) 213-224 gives 1.41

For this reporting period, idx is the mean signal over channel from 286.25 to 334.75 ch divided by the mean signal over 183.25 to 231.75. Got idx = 1.40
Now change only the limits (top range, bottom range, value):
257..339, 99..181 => 1.27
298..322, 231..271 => 1.36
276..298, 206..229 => 1.52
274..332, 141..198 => 1.36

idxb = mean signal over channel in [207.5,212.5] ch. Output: 2.02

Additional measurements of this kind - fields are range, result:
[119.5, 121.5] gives 2.25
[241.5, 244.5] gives 2.28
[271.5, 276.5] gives 2.71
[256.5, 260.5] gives 2.4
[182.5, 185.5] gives 2.06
